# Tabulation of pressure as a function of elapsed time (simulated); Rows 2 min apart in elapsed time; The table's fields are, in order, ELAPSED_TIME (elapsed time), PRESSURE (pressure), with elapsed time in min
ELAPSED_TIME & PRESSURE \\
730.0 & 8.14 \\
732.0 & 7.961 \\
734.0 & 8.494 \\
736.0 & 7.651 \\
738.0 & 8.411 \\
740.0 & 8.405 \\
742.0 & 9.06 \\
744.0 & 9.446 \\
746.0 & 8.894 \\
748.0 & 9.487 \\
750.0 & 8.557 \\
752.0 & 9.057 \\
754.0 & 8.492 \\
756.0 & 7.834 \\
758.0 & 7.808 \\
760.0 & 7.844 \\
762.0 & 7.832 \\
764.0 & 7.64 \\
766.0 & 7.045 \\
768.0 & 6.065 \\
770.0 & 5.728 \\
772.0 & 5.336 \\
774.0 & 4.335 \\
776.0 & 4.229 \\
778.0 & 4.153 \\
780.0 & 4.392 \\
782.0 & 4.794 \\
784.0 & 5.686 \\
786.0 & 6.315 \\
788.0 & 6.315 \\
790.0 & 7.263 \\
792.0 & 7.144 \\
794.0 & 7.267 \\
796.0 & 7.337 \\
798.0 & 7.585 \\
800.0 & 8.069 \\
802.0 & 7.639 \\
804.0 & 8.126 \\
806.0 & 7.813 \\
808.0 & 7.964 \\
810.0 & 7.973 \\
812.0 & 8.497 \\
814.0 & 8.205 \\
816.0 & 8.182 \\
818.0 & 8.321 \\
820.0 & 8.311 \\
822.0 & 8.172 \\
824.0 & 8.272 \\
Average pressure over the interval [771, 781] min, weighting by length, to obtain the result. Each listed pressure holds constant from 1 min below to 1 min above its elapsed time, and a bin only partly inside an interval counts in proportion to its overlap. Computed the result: 4.49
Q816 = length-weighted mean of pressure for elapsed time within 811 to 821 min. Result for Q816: 8.3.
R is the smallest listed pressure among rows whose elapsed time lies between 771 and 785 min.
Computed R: 4.153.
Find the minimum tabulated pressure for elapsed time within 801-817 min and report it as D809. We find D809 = 7.639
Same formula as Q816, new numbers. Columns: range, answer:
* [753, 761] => 7.99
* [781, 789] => 5.78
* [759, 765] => 7.77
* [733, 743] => 8.4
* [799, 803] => 7.85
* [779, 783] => 4.59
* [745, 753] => 9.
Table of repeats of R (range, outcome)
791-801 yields 7.144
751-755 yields 8.492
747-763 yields 7.808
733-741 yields 7.651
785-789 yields 6.315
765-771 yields 5.728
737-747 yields 8.405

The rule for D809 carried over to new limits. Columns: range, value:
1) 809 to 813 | 7.973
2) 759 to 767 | 7.045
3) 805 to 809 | 7.813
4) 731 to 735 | 7.961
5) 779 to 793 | 4.392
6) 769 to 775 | 4.335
